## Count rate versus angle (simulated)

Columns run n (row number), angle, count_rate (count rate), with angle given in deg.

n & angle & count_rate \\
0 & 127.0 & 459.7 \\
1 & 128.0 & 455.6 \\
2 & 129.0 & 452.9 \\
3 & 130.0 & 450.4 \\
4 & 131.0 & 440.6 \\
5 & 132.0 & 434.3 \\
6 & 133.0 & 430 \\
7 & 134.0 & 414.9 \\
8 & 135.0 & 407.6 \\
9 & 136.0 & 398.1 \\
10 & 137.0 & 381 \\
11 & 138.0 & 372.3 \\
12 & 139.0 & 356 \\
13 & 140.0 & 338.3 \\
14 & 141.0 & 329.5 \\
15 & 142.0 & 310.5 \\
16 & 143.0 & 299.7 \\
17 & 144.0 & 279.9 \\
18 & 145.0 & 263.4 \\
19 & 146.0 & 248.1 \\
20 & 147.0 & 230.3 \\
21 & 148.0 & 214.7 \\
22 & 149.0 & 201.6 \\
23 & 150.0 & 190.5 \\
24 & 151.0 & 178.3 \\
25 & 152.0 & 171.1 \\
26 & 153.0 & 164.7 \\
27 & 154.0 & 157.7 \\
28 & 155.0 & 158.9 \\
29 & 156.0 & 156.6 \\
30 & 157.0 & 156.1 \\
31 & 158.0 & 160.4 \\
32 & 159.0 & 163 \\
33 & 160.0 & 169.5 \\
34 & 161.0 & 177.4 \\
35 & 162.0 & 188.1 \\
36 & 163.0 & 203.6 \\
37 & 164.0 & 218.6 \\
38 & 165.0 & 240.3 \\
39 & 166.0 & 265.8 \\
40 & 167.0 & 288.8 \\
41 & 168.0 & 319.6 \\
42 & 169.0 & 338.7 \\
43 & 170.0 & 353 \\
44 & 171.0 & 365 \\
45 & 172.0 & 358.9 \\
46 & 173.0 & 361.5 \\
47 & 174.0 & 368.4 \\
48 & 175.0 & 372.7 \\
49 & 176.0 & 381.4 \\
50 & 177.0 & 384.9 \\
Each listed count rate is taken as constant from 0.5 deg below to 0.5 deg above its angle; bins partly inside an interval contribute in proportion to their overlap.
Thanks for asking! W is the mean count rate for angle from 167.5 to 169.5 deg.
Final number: 329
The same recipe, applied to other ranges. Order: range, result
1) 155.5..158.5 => 158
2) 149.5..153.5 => 176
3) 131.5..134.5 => 426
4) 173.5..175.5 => 371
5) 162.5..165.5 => 221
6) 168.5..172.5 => 354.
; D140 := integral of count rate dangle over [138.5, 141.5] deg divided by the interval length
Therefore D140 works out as 341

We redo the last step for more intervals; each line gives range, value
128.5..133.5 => 442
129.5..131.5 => 446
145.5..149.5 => 224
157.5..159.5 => 162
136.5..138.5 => 377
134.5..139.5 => 383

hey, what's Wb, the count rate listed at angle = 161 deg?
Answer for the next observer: 177.4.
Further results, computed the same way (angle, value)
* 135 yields 407.6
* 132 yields 434.3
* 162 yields 188.1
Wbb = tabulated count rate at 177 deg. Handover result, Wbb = 384.9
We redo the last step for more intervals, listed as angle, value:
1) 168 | 319.6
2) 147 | 230.3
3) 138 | 372.3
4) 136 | 398.1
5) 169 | 338.7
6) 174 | 368.4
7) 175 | 372.7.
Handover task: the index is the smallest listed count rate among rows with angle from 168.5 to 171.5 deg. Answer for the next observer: 338.7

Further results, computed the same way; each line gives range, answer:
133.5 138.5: 372.3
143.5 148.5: 214.7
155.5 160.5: 156.1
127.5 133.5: 430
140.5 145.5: 263.4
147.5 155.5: 157.7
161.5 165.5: 188.1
